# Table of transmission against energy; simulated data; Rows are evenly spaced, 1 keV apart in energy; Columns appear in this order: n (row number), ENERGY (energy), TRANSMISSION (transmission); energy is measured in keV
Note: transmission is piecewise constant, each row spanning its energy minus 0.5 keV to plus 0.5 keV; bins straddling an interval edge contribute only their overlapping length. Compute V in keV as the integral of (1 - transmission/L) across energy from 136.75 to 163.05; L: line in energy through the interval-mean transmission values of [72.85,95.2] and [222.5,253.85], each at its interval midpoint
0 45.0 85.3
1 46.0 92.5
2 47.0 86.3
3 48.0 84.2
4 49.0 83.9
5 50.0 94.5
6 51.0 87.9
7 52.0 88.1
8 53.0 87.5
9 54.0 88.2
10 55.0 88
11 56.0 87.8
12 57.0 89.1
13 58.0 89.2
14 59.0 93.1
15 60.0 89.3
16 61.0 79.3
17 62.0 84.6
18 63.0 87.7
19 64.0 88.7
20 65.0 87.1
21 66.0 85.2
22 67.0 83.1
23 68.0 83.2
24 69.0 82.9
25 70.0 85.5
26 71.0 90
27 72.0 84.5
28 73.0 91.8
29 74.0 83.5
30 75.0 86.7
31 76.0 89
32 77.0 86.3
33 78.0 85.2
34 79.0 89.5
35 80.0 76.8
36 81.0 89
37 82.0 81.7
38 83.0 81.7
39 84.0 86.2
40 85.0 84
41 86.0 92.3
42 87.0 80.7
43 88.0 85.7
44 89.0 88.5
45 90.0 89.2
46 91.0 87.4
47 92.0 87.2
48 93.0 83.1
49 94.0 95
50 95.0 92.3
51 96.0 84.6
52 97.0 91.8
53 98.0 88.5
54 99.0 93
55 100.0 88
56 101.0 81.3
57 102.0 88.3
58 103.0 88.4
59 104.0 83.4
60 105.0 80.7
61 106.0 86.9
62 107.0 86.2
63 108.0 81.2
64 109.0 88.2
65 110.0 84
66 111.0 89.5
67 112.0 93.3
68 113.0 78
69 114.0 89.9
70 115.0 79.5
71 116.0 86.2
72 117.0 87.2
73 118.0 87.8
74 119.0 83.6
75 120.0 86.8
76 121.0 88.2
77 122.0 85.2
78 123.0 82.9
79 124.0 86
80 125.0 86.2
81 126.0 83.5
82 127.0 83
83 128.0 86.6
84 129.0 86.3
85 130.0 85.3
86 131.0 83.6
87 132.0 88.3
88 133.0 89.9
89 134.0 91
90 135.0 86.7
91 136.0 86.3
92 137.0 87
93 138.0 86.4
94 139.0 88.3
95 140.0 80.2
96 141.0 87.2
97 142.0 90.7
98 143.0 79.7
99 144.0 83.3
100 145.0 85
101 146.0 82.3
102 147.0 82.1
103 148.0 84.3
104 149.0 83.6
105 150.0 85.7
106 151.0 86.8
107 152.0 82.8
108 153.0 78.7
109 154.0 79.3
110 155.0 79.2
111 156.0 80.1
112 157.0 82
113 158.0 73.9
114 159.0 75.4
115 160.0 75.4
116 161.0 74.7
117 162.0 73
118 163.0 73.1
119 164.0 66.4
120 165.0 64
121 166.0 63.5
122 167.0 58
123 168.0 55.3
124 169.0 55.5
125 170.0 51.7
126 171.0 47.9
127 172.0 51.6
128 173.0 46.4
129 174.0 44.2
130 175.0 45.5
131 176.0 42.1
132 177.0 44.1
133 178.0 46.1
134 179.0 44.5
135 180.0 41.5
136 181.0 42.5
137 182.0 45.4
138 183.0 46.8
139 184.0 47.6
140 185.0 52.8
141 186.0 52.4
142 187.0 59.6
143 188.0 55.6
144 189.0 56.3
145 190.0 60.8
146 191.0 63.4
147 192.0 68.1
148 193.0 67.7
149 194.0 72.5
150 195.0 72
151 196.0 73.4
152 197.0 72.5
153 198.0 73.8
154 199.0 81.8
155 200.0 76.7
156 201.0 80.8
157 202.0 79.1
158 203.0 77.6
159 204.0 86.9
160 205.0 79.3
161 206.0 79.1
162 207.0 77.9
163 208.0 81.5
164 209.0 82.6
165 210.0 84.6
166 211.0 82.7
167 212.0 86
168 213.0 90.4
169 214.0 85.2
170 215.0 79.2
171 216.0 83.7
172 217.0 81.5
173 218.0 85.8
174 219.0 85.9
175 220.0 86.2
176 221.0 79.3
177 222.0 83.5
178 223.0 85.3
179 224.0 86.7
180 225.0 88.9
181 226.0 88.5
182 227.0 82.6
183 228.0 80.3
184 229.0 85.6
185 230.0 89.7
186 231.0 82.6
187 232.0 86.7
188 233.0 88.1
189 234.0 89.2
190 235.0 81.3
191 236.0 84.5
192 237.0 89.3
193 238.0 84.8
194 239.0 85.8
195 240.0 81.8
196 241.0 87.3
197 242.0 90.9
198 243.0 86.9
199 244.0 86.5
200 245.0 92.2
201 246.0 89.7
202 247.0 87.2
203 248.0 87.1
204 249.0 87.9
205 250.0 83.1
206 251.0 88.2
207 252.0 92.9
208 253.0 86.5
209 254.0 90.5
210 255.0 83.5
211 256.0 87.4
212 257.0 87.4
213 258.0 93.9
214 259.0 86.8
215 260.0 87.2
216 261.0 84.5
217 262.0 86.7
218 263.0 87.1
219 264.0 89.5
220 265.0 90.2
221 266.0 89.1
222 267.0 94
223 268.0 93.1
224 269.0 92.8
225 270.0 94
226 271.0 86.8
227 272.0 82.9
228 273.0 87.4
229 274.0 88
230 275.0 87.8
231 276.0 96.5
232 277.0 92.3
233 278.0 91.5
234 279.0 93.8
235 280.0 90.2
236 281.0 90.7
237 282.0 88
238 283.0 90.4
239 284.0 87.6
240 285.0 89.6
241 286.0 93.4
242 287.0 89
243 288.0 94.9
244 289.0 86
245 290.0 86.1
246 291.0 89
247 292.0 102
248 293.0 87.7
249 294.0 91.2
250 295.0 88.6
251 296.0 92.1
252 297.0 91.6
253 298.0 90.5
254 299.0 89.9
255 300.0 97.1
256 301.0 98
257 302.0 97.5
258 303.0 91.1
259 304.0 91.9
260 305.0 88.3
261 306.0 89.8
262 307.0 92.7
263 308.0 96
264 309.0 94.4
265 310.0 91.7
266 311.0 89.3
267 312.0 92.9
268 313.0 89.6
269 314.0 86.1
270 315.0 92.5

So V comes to 1.5 keV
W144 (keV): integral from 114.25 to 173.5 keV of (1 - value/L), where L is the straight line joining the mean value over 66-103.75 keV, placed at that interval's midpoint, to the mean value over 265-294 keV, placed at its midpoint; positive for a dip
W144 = 6.0 keV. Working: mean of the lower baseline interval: 86.6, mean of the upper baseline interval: 90.5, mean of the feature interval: 78.9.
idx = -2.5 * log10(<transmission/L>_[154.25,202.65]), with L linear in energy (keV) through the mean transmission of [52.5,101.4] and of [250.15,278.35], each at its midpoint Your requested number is 0.39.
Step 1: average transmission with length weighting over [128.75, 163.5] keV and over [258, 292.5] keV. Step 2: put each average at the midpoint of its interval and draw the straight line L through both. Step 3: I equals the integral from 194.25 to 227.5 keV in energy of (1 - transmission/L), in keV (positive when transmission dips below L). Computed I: 1.8 keV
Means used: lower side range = 82.8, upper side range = 90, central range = 81.8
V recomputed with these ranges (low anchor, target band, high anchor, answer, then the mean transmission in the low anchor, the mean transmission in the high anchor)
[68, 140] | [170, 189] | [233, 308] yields 8.6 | 86.3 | 89.5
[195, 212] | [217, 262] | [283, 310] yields -1.3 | 79.4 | 91.7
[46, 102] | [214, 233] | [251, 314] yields 1.0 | 87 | 90.5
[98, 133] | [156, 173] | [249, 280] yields 4.3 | 85.9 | 89.2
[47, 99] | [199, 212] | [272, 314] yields 1.2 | 86.9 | 91.2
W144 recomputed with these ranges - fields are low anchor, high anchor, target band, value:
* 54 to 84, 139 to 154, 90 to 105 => -0.4 keV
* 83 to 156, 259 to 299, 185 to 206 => 4.2 keV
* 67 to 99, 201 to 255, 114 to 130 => 0.2 keV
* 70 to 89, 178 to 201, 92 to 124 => -2.9 keV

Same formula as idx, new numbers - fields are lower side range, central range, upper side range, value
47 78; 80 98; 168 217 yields -0.06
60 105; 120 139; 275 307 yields 0.02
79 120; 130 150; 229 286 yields 0.02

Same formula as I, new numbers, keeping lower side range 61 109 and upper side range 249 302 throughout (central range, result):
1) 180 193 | 5.0 keV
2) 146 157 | 0.7 keV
